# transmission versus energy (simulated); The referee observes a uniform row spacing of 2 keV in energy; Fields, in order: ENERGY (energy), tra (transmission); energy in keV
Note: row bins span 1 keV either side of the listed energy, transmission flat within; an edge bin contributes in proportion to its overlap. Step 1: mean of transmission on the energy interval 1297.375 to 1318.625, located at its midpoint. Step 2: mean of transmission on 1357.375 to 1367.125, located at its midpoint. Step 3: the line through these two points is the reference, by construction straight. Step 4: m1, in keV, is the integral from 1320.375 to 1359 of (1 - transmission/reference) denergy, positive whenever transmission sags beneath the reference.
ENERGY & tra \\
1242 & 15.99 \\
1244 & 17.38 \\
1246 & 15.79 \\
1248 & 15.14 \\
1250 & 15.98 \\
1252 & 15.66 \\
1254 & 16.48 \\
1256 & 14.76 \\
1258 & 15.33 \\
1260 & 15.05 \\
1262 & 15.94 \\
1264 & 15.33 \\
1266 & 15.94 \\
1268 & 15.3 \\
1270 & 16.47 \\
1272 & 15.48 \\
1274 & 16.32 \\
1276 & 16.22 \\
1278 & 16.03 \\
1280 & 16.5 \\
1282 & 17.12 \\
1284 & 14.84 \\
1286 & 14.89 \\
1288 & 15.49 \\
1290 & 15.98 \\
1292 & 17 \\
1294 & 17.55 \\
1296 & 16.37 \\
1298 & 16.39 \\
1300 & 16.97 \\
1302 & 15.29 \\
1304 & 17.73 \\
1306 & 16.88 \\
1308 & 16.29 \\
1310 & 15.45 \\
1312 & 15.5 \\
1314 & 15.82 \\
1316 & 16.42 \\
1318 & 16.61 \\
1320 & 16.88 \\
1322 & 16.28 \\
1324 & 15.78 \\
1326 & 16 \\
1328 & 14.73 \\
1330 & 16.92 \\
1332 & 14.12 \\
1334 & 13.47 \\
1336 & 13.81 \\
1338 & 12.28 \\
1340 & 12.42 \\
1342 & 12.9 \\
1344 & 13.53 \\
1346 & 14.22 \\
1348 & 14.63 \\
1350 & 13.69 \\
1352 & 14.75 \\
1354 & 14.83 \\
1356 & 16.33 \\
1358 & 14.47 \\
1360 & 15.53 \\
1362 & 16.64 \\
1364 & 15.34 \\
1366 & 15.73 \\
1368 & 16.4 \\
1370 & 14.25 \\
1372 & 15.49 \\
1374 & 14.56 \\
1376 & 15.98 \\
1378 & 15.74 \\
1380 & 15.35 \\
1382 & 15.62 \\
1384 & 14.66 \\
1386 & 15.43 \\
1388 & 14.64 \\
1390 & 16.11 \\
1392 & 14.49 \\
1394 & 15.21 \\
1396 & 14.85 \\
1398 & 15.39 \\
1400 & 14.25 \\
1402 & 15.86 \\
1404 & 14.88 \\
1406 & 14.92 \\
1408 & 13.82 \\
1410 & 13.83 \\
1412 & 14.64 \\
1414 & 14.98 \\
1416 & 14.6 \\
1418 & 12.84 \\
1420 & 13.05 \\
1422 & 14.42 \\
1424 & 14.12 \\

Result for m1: 3.3 keV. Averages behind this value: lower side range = 16.3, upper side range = 15.6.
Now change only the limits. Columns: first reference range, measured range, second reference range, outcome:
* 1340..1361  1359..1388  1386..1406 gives -1.40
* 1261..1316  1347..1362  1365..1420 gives 0.36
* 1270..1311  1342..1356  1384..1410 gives 1.08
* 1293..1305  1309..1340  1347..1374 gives 1.66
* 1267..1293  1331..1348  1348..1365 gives 2.13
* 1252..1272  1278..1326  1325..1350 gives -4.74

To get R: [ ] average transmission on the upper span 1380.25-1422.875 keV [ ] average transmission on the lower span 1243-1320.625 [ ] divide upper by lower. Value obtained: 0.92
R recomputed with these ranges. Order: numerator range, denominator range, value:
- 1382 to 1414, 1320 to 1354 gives 1.03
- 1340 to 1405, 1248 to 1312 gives 0.94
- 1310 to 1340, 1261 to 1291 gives 0.96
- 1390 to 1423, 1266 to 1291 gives 0.92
